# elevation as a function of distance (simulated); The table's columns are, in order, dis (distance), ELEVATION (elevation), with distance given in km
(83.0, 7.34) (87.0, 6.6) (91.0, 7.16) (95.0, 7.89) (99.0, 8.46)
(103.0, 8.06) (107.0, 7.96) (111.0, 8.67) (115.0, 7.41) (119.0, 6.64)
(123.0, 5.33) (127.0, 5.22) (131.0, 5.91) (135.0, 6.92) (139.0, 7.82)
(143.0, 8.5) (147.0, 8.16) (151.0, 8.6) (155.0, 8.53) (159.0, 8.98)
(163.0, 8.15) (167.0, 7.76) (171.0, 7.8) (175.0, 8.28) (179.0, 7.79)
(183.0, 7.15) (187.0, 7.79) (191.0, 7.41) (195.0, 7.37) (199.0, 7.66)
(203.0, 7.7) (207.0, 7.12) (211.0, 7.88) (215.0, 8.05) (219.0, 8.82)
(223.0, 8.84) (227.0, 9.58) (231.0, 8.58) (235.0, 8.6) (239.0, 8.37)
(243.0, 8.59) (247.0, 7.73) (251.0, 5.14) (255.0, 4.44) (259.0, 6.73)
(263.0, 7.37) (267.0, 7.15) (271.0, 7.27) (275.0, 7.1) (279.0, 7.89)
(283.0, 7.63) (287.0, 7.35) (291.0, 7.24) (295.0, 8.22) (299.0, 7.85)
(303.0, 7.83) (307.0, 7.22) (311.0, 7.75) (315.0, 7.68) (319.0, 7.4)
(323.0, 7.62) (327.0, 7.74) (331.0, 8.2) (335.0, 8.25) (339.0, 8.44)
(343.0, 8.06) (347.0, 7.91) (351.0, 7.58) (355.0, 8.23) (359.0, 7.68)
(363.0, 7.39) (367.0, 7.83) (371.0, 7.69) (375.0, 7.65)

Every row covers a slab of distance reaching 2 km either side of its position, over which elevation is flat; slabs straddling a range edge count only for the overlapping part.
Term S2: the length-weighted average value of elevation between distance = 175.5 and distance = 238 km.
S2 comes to 8.03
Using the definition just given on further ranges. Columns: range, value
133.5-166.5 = 8.21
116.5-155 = 7.1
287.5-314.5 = 7.67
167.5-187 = 7.76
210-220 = 8.23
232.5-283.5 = 7.23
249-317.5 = 7.17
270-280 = 7.39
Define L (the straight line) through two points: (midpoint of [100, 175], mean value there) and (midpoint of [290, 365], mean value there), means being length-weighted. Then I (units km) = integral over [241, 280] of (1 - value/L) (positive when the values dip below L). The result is 4.2 km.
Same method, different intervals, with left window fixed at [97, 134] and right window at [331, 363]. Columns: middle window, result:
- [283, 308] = 0.49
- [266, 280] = 0.67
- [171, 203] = -1.29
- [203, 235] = -3.82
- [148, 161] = -2.59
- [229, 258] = 0.94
